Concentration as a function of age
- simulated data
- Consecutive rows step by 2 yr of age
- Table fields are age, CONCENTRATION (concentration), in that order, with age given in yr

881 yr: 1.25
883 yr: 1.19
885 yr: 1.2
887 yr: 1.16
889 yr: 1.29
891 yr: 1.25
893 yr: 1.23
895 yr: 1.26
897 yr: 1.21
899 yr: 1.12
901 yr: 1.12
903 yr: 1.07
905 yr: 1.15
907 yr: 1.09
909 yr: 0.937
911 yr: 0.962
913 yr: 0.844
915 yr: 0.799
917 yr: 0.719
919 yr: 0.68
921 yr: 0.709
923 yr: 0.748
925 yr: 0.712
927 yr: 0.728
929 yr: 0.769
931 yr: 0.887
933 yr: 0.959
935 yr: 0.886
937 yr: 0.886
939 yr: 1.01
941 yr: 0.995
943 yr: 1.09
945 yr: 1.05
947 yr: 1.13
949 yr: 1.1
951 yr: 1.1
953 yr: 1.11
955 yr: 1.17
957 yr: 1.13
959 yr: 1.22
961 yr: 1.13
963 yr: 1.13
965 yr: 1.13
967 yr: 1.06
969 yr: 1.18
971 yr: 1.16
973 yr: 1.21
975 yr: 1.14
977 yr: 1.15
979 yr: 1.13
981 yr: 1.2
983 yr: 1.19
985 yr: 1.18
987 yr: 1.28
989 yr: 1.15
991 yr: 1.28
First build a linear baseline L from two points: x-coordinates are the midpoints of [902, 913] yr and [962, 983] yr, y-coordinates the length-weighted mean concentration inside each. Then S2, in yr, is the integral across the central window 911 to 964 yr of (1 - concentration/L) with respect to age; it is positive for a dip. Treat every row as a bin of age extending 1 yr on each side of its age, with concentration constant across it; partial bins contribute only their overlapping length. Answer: 6.7 yr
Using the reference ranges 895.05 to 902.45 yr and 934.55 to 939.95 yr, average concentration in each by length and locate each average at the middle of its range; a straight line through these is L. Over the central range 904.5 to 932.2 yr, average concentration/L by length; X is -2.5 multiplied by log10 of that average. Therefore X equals 0.25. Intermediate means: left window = 1.16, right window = 0.931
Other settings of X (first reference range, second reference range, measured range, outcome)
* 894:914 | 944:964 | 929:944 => 0.17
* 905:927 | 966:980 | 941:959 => -0.09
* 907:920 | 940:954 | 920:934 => 0.19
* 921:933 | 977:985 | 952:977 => -0.10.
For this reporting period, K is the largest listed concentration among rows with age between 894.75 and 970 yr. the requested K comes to 1.26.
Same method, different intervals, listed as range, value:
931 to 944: 1.09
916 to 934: 0.959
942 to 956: 1.17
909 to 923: 0.962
